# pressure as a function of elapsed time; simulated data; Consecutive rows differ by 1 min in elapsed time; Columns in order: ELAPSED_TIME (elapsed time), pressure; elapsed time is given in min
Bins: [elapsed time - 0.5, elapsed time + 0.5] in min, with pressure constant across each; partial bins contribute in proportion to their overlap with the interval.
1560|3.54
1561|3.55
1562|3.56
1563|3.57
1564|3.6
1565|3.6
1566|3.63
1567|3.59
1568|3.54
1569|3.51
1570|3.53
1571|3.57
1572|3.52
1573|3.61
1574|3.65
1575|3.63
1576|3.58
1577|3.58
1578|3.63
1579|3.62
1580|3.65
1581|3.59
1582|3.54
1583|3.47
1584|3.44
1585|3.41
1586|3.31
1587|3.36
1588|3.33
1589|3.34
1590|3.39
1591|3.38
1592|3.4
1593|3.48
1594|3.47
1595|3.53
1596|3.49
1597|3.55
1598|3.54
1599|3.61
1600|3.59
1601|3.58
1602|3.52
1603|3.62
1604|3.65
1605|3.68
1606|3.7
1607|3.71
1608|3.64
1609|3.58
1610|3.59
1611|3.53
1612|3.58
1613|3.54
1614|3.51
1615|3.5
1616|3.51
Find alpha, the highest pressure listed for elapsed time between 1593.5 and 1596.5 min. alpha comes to 3.53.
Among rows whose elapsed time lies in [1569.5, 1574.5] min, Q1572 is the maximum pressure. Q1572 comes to 3.65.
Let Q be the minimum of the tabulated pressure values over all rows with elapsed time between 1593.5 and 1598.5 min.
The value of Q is 3.47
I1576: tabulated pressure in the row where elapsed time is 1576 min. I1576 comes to 3.58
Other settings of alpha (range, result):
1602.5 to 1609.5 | 3.71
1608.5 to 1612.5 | 3.59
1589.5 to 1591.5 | 3.39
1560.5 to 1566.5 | 3.63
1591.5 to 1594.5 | 3.48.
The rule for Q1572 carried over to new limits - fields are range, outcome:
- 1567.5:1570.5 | 3.54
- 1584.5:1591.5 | 3.41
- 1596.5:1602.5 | 3.61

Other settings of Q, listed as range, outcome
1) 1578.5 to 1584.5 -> 3.44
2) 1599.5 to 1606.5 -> 3.52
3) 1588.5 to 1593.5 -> 3.34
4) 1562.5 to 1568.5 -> 3.54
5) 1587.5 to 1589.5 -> 3.33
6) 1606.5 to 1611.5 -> 3.53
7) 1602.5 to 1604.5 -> 3.62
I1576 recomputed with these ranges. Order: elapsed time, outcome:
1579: 3.62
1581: 3.59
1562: 3.56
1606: 3.7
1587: 3.36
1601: 3.58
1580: 3.65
